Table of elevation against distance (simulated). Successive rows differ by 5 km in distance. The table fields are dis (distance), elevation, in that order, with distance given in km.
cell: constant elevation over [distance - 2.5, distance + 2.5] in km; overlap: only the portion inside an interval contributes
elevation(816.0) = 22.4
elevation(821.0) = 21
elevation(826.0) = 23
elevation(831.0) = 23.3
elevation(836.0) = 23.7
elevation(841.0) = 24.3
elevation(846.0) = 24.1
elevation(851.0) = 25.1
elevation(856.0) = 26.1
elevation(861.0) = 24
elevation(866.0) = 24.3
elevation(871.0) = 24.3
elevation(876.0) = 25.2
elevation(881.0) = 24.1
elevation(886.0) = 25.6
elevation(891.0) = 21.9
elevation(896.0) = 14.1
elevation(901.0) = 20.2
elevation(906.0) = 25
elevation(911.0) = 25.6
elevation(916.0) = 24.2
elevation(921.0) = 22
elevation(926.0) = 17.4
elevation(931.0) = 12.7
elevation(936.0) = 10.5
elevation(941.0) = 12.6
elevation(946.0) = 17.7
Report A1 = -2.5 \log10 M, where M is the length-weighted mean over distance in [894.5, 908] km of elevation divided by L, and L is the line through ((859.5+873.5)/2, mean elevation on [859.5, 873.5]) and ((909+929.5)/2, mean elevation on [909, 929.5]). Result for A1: 0.131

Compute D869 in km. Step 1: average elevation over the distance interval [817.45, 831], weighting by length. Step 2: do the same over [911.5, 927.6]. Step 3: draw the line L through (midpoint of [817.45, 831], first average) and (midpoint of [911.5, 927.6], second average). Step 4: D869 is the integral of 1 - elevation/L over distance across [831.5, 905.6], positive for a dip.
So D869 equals -4.3 km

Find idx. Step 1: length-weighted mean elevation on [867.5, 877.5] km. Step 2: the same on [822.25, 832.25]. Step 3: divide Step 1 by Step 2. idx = 1.1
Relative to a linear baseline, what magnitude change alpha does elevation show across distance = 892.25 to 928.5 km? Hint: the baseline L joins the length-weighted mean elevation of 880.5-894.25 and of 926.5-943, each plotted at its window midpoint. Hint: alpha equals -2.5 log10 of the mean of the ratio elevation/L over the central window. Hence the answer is -0.19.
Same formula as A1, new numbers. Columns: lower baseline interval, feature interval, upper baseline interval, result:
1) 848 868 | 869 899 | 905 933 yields 0.04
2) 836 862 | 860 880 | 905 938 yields -0.06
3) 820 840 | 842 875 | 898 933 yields -0.11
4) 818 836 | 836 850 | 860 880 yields -0.04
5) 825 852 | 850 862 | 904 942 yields -0.11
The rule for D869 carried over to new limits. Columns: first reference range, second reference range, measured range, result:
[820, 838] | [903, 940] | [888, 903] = 1.1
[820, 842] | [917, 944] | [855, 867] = -2.2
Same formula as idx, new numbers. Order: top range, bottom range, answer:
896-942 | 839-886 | 0.76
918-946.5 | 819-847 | 0.67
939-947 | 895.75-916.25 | 0.66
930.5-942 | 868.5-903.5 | 0.53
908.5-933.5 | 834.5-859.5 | 0.83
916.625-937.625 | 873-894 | 0.69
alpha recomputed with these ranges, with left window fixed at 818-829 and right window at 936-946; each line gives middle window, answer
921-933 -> -0.15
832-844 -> -0.14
